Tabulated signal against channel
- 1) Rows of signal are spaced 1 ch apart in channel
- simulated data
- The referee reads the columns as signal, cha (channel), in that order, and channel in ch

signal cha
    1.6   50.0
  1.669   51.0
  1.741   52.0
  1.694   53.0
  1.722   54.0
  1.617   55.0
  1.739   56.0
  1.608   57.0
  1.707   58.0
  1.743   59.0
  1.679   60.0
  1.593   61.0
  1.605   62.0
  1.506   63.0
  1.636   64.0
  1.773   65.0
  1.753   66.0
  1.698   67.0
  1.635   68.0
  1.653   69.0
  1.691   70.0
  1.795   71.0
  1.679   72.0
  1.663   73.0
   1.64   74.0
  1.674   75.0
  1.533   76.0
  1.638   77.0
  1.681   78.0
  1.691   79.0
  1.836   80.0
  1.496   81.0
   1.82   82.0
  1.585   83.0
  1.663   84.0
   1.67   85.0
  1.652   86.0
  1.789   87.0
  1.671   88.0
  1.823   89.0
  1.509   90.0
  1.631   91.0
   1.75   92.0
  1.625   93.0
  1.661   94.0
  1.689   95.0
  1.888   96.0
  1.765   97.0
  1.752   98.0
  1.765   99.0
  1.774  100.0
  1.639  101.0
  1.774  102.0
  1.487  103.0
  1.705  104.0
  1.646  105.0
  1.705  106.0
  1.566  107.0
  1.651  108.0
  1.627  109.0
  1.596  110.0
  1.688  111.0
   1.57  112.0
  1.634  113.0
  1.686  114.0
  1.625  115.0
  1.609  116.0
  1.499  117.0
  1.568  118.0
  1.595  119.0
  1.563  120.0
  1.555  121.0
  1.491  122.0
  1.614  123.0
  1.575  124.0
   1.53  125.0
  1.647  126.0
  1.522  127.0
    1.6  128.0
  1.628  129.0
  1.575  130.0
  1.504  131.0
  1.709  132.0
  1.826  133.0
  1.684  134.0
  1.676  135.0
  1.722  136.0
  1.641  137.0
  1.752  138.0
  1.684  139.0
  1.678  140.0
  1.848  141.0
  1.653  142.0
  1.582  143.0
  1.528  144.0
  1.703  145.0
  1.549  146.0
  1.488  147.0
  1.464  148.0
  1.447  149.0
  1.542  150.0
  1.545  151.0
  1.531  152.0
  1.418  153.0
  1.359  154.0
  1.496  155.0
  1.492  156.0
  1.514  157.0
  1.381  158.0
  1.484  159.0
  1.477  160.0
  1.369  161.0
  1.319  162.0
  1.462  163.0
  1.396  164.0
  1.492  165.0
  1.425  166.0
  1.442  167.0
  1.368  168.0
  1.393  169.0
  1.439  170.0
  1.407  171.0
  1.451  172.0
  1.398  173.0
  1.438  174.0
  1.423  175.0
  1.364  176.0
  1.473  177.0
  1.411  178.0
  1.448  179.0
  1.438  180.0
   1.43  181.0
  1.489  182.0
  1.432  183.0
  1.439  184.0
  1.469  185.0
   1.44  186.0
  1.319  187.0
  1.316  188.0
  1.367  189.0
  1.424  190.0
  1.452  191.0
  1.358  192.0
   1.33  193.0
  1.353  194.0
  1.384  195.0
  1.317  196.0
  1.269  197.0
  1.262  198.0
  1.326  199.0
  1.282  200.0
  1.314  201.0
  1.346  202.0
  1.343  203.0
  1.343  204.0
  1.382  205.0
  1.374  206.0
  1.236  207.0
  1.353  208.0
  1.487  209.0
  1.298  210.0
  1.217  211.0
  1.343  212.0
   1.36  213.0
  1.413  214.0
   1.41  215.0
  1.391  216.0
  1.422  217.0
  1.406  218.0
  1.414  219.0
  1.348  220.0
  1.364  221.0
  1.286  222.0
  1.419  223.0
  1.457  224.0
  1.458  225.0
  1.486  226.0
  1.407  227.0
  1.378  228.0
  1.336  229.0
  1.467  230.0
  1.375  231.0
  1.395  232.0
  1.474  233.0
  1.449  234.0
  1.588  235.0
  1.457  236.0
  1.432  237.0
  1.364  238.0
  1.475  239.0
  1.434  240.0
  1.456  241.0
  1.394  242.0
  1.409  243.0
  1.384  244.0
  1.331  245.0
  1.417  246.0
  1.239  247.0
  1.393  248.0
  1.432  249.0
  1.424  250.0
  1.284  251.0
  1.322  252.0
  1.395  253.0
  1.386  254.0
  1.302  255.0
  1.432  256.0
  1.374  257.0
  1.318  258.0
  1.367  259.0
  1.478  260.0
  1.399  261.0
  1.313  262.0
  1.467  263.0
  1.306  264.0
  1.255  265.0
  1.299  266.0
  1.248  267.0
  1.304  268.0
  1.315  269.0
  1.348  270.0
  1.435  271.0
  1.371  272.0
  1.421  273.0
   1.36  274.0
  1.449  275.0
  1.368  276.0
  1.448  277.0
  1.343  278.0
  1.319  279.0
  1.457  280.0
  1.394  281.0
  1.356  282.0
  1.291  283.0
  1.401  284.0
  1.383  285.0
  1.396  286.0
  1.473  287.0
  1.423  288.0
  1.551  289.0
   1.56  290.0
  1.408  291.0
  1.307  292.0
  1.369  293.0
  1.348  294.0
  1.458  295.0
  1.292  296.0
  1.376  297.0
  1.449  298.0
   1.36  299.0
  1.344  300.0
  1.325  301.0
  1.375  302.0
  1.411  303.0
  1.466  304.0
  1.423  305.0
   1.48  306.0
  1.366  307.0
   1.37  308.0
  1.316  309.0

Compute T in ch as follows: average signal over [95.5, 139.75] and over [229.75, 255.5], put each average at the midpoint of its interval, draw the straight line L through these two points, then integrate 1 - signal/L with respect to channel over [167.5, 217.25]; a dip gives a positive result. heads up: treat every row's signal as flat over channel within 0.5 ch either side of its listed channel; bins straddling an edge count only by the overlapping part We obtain 4.0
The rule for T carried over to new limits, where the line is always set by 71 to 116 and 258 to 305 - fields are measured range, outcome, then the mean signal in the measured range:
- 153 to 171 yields 1.6 ch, 1.43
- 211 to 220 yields 0.6 ch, 1.38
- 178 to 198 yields 1.8 ch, 1.39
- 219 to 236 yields 0.5 ch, 1.42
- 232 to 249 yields 0.3 ch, 1.42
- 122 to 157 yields 0.2 ch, 1.59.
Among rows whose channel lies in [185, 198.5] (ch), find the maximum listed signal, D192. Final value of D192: 1.469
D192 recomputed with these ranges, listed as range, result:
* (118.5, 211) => 1.848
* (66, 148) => 1.888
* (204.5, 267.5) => 1.588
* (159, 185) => 1.492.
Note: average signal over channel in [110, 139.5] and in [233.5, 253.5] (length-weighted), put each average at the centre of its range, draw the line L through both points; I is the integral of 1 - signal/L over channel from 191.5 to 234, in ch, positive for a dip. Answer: 2.7 ch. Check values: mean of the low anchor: 1.62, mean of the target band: 1.37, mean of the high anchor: 1.4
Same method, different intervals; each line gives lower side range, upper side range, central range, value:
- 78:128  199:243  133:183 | 0.8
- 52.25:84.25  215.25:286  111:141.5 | -0.9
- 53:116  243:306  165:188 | 1.6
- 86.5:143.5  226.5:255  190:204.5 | 1.5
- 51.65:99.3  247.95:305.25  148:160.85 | 0.8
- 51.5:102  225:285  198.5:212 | 1.3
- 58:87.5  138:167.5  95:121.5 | -0.8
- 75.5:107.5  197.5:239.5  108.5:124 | 0.3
